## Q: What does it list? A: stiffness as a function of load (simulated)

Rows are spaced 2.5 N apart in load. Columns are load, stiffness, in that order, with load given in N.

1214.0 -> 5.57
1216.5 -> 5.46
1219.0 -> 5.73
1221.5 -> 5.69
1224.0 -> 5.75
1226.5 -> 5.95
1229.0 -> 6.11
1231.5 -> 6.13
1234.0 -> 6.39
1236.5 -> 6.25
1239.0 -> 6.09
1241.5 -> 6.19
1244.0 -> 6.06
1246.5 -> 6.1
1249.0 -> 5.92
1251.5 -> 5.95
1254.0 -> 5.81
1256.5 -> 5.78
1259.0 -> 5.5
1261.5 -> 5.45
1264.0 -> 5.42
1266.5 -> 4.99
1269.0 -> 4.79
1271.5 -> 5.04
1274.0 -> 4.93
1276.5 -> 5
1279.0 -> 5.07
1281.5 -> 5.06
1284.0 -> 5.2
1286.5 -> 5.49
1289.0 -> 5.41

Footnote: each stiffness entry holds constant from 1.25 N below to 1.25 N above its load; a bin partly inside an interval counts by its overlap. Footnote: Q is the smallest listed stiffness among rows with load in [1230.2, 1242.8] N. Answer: 6.09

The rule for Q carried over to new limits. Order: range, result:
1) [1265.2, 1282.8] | 4.79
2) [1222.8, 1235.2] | 5.75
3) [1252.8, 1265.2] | 5.42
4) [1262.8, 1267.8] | 4.99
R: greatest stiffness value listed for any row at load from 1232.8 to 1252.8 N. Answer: 6.39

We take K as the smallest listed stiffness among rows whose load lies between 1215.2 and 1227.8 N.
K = 5.46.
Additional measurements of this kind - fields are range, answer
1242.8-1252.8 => 5.92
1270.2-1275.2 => 4.93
